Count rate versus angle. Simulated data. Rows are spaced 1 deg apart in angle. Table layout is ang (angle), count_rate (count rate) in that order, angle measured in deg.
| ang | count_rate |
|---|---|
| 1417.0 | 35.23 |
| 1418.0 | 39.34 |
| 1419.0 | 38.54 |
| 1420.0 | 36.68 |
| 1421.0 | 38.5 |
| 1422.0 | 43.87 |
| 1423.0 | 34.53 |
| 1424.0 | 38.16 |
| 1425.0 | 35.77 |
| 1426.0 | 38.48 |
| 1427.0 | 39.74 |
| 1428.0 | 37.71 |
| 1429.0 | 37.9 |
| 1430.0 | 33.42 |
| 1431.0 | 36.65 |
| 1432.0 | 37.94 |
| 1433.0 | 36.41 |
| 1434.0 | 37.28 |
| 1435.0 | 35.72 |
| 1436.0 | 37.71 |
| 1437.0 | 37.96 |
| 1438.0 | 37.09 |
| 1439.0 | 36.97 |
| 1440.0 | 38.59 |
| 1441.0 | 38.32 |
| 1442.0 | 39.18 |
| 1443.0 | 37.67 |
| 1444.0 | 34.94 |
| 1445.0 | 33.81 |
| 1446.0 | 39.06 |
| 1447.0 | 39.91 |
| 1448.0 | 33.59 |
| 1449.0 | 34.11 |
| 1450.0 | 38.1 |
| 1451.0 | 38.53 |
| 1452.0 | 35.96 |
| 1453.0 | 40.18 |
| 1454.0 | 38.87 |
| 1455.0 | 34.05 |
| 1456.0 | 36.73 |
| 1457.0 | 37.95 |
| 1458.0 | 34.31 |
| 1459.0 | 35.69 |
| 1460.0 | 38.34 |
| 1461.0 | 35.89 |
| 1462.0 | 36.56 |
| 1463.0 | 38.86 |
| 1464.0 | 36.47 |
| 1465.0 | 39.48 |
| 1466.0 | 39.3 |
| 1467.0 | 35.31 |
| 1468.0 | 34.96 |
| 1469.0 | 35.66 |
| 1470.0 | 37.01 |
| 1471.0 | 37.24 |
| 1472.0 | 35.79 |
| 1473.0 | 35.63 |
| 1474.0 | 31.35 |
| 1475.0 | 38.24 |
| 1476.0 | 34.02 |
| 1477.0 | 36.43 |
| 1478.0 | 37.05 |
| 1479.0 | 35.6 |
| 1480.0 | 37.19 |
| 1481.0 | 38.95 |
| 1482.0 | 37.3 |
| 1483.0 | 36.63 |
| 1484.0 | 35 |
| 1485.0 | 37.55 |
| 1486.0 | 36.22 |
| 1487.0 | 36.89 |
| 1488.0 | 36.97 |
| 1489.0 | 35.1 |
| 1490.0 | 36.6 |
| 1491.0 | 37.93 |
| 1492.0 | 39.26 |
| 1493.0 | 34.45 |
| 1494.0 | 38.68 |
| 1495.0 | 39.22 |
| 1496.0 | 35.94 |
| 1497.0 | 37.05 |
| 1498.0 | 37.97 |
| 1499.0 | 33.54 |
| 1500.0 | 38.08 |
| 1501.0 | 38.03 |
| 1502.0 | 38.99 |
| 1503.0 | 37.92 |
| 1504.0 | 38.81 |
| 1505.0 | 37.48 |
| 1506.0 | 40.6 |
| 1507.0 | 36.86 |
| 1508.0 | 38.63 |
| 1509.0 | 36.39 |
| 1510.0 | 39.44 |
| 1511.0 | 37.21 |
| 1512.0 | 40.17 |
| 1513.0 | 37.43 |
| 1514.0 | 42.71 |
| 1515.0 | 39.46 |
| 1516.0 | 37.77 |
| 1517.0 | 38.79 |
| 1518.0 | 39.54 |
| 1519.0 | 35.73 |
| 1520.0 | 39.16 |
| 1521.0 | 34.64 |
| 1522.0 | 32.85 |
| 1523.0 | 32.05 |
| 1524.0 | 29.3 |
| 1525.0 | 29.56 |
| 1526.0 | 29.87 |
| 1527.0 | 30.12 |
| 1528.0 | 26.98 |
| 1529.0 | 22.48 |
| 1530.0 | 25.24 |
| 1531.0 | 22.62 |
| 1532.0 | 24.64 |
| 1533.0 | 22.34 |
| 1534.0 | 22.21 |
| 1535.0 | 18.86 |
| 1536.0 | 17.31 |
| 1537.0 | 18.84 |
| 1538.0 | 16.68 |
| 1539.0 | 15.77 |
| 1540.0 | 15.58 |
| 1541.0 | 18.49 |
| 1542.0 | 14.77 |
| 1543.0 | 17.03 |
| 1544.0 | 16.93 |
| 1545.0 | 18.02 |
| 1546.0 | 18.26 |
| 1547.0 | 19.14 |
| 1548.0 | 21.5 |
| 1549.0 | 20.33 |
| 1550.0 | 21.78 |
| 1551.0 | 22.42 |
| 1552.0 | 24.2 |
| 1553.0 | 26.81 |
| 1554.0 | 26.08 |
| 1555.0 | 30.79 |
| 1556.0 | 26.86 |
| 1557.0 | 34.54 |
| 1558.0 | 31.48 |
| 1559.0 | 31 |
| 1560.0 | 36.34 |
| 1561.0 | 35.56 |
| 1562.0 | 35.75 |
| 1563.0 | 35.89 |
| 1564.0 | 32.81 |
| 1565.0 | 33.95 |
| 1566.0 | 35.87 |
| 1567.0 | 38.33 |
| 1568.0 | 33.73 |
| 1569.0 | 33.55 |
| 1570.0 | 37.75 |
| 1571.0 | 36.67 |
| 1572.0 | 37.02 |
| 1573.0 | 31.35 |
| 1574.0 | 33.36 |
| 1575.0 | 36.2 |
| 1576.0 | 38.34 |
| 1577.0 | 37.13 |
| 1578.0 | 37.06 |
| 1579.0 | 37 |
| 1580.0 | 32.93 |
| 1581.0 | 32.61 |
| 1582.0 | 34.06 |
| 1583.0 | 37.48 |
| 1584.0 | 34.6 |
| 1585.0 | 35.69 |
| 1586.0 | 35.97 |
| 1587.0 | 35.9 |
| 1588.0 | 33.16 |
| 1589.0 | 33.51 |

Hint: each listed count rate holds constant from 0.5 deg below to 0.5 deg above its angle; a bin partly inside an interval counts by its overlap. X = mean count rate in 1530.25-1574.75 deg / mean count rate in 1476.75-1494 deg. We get 0.7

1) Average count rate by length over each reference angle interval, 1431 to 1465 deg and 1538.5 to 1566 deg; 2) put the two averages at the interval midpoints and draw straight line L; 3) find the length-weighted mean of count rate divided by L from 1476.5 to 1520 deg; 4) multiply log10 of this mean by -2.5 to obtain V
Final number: -0.20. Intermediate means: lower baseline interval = 37.1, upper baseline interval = 25.5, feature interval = 37.6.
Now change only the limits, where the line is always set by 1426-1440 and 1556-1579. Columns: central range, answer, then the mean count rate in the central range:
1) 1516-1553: 0.41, 24.5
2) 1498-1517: -0.07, 38.3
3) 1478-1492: -0.01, 36.9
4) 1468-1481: 0.02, 36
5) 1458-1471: 0.00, 36.9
